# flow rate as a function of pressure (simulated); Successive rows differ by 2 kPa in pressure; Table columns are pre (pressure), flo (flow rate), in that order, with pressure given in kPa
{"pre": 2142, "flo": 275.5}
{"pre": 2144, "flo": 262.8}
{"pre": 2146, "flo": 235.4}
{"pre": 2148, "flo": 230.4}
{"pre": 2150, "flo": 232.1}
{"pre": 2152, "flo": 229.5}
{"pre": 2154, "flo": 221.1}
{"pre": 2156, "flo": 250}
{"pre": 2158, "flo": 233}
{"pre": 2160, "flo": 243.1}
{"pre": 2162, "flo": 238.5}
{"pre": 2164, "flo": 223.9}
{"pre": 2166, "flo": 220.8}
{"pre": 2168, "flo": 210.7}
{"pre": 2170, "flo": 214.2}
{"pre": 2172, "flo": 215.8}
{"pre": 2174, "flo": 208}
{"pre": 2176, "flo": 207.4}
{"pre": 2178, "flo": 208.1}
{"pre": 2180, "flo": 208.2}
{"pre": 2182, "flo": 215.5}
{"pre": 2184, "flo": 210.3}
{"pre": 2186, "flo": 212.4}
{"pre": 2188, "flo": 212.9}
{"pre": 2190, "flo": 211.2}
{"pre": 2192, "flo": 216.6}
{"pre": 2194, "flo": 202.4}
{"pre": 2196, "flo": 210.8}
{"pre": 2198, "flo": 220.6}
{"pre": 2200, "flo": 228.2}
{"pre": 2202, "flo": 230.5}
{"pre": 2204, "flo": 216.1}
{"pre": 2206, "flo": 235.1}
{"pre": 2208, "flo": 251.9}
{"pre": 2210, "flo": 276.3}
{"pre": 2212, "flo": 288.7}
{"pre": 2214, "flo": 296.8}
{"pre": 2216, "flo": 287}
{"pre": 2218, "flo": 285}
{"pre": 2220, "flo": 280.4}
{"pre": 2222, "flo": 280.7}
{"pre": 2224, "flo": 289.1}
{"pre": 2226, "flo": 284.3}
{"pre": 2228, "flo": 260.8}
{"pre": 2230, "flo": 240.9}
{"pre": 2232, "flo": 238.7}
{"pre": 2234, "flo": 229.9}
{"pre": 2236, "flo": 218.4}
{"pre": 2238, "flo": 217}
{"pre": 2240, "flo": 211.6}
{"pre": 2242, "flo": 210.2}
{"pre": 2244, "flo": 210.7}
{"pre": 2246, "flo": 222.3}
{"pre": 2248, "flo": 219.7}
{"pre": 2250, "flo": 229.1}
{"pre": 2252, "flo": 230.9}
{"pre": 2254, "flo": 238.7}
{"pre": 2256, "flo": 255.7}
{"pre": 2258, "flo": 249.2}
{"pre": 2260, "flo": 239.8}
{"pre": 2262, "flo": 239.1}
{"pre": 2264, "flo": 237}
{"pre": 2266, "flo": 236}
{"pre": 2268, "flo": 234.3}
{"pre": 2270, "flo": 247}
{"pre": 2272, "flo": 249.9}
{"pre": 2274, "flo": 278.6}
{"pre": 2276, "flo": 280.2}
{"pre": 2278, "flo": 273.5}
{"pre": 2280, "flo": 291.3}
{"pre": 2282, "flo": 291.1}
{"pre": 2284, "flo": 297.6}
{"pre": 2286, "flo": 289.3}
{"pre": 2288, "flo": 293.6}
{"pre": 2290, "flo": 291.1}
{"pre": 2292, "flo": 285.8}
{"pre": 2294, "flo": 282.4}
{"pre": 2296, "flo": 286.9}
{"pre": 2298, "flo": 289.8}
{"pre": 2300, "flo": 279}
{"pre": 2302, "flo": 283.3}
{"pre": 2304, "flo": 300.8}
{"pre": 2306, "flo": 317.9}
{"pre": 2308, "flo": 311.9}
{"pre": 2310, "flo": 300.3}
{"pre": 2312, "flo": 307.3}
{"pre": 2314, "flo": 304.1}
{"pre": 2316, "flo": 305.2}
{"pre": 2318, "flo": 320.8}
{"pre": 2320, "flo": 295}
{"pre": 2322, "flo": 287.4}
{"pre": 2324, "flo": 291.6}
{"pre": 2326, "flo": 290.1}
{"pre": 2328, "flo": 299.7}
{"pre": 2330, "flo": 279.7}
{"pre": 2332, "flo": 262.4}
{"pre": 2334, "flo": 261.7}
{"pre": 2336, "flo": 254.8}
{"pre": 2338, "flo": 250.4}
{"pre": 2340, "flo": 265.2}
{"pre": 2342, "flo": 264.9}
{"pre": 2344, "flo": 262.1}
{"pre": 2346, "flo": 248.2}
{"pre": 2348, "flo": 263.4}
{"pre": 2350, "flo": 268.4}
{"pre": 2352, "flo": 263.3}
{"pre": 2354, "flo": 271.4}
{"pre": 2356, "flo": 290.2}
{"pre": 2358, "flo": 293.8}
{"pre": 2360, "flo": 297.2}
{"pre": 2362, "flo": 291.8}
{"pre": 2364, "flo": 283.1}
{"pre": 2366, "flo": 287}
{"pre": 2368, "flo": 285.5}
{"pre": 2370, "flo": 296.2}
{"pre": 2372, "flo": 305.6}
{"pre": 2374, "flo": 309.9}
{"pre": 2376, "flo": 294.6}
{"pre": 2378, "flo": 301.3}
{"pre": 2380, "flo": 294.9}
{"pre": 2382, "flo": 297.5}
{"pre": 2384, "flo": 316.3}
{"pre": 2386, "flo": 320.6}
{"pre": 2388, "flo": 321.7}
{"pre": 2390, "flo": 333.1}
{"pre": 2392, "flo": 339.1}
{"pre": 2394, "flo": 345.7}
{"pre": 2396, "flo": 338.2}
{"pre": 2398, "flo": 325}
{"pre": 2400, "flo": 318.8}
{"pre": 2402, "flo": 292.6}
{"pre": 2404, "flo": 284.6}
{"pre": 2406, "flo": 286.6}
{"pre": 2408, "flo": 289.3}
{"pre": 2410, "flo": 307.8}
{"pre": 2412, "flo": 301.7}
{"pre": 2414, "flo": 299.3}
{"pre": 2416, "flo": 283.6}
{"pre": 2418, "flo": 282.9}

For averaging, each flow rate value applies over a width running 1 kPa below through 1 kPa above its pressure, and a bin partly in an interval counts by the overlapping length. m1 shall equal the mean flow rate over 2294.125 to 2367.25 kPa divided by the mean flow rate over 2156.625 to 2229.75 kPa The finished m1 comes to 1.20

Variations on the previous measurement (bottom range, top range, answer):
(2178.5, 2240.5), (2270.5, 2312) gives 1.20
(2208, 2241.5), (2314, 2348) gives 1.07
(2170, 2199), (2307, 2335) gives 1.39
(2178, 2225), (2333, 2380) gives 1.16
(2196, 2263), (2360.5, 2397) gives 1.26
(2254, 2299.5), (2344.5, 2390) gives 1.09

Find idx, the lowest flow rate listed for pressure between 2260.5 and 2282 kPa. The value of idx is 234.3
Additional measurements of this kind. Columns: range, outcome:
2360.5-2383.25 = 283.1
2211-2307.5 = 210.2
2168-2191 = 207.4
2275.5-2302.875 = 273.5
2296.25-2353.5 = 248.2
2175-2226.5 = 202.4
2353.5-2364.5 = 271.4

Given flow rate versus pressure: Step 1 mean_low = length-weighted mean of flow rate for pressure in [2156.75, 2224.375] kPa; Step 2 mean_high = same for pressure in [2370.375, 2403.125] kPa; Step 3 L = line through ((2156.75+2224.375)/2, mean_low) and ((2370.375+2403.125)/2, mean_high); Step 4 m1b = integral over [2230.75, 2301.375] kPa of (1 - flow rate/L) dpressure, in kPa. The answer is 3.3 kPa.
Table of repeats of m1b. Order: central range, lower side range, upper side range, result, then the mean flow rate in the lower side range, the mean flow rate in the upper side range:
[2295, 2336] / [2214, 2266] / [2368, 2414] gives -2.3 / 245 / 309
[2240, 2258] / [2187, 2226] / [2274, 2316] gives 2.9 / 249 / 293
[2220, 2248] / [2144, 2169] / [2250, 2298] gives 1.4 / 232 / 265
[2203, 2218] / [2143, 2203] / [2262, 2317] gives -1.5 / 222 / 282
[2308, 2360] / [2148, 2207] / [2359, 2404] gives 1.2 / 220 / 308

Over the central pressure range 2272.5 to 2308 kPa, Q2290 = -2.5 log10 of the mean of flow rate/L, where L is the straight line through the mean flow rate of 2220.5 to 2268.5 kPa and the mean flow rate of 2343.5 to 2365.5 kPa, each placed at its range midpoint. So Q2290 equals -0.138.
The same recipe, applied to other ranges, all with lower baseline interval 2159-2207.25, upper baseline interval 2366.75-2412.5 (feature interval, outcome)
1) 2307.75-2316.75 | -0.114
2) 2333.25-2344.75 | 0.107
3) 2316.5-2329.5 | -0.066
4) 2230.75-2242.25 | 0.090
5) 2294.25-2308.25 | -0.093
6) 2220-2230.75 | -0.156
